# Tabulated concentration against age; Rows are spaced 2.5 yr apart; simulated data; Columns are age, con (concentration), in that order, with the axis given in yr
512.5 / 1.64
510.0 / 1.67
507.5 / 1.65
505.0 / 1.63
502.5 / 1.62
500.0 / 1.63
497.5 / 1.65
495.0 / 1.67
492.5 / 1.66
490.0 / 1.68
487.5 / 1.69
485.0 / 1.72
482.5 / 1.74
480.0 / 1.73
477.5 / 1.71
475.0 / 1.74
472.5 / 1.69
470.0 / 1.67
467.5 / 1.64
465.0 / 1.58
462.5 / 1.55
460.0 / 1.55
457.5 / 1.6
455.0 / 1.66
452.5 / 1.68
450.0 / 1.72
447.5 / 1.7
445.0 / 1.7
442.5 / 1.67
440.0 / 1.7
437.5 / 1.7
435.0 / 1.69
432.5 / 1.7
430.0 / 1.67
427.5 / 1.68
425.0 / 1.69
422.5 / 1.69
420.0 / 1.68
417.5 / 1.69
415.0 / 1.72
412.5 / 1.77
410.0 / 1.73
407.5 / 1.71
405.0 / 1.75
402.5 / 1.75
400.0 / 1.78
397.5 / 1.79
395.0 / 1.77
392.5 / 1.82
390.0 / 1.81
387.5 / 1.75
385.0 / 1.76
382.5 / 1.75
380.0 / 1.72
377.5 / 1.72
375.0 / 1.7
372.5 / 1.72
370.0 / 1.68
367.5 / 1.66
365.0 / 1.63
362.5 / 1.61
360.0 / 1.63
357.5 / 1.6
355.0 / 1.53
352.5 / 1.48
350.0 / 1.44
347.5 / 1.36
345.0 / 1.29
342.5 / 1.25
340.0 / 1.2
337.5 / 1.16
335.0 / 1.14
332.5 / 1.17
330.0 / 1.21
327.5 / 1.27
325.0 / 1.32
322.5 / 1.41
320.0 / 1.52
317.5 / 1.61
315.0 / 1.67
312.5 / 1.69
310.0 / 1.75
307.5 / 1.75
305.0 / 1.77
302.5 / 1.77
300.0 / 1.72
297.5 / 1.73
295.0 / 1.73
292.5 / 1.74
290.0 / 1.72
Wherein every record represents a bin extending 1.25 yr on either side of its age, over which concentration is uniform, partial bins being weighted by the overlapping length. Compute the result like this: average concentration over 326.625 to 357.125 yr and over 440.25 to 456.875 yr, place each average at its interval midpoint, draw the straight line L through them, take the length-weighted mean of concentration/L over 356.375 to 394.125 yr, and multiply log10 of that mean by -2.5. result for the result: -0.20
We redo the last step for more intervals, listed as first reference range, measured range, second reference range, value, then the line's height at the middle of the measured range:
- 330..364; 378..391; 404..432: -0.14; 1.55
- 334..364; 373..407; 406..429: -0.11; 1.58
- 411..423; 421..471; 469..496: 0.03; 1.71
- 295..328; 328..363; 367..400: 0.24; 1.68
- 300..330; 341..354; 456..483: 0.17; 1.6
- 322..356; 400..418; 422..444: -0.10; 1.59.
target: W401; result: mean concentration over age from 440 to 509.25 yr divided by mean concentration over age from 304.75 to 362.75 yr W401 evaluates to 1.15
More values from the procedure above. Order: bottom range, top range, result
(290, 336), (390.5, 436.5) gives 1.11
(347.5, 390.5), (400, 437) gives 1.04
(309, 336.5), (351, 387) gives 1.16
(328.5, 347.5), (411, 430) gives 1.40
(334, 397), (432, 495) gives 1.07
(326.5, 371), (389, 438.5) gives 1.23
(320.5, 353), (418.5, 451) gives 1.32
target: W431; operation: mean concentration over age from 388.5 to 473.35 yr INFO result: 1.7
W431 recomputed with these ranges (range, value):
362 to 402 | 1.73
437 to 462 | 1.66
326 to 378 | 1.45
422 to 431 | 1.68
